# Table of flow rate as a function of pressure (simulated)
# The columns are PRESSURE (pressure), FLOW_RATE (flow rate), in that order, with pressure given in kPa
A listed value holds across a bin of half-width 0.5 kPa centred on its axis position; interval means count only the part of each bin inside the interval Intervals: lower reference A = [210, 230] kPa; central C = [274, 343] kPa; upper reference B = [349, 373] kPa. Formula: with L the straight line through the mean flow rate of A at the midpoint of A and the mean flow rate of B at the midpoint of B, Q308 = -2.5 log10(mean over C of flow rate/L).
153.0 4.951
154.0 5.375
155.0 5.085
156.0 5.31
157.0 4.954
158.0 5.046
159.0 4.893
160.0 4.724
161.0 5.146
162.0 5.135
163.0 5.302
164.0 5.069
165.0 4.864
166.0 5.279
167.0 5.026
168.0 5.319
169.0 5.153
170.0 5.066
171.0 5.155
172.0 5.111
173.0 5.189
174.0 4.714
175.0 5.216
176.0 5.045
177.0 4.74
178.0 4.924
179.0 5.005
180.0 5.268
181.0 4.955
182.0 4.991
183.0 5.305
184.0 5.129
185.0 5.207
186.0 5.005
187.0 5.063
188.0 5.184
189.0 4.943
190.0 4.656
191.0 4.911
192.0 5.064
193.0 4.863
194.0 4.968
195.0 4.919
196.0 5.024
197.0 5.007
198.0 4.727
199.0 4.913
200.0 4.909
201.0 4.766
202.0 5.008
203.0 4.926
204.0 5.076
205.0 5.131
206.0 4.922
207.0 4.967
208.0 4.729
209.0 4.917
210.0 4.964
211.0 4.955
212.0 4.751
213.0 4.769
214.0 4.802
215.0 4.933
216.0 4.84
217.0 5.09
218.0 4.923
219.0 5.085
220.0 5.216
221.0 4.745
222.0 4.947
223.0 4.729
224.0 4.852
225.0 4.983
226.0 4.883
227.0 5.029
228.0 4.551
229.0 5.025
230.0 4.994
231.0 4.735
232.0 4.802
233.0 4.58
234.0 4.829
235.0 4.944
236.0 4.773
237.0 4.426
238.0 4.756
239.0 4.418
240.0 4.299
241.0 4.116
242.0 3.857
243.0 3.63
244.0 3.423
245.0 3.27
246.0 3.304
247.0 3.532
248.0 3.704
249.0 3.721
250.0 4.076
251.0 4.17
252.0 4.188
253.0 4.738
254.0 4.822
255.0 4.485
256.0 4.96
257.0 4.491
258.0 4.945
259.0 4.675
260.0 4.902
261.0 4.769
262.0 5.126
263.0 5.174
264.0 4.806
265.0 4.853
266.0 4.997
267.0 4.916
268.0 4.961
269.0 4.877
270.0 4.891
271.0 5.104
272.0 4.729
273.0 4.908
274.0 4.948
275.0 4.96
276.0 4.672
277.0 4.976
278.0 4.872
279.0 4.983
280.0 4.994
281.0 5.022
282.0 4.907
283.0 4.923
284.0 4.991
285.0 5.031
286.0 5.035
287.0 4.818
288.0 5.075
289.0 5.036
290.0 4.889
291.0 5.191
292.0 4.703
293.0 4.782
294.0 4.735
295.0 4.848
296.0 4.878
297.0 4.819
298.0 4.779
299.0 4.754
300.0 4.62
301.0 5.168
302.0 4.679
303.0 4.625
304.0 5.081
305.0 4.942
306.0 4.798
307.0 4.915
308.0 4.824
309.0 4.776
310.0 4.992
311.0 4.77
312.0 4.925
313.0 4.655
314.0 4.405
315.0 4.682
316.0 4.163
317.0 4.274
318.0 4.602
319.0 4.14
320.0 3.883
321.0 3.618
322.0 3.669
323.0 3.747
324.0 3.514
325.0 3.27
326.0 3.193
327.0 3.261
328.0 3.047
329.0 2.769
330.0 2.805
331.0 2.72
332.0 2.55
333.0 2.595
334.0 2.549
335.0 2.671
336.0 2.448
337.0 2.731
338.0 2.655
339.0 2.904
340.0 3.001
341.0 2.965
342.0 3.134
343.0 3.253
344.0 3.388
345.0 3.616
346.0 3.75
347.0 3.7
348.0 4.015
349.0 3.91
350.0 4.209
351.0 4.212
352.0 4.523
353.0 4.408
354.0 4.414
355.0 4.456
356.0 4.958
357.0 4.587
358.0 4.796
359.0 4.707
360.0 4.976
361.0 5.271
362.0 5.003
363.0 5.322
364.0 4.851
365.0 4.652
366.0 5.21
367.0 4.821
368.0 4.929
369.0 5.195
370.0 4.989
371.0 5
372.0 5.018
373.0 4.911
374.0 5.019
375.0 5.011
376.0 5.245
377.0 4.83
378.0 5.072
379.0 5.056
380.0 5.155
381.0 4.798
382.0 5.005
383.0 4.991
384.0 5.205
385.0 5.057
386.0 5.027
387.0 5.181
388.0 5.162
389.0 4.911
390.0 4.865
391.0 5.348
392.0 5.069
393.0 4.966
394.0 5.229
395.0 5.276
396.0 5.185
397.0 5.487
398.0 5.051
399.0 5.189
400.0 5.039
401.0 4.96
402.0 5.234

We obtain 0.150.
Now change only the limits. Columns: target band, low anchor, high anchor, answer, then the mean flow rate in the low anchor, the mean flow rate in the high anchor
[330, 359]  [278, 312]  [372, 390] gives 0.367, 4.89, 5.03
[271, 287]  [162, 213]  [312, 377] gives -0.115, 5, 4.03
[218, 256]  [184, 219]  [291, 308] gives 0.102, 4.94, 4.83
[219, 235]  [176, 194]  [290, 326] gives -0.005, 5.01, 4.54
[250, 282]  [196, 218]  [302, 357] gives -0.103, 4.91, 3.83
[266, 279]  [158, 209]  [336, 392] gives -0.031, 5.01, 4.52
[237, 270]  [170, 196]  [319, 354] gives -0.044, 5.02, 3.34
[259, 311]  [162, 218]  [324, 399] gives -0.064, 5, 4.32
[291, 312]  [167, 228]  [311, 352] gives -0.250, 4.97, 3.52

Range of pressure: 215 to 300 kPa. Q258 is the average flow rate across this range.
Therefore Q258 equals 4.71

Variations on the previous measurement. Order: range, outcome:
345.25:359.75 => 4.33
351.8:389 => 4.94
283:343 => 4.1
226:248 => 4.34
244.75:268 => 4.49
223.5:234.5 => 4.84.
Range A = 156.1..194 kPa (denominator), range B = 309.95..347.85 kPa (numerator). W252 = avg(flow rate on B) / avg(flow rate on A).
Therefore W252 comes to 0.69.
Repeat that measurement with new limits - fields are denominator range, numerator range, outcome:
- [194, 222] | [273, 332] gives 0.91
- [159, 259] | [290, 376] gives 0.88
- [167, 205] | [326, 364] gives 0.74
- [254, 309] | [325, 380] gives 0.83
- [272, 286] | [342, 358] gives 0.83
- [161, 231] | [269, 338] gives 0.87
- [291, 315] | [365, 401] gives 1.05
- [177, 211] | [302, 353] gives 0.76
